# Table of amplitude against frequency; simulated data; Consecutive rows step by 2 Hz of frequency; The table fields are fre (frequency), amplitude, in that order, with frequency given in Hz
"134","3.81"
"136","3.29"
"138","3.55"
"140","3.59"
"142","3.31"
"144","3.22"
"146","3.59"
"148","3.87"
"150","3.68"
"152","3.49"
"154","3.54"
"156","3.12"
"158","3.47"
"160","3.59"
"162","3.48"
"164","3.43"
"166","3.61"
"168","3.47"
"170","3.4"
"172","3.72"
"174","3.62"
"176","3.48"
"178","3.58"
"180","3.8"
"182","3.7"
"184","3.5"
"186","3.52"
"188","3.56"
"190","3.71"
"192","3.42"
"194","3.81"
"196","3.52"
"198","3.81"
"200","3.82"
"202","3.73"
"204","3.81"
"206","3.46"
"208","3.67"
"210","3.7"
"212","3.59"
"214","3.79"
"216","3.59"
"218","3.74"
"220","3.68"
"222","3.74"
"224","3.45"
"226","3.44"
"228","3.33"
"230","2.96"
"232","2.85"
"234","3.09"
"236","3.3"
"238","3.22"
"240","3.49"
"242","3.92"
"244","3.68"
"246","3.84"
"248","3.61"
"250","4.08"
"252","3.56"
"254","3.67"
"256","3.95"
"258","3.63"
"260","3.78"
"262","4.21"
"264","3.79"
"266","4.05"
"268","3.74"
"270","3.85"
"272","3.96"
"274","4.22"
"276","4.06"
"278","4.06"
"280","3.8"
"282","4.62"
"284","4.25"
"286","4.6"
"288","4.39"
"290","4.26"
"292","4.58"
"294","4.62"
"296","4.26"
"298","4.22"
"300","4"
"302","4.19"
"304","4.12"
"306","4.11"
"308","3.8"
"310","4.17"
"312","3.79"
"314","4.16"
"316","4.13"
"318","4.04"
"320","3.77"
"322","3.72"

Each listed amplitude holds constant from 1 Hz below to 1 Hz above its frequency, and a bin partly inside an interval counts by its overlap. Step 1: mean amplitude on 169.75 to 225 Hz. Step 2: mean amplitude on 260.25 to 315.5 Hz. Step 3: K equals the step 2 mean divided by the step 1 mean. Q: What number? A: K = 1.14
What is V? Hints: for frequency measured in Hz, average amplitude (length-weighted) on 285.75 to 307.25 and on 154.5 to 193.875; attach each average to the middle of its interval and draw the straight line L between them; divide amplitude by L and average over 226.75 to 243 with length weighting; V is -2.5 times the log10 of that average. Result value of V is 0.19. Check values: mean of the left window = 3.54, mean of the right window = 4.29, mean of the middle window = 3.27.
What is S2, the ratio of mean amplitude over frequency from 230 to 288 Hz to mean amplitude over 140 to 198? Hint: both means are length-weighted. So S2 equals 1.07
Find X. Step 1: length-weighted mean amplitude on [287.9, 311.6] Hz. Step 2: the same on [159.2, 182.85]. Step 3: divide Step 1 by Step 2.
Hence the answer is 1.18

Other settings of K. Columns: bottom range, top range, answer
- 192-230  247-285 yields 1.09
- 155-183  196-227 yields 1.04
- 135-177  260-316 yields 1.18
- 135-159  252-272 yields 1.11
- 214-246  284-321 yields 1.21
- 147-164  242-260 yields 1.07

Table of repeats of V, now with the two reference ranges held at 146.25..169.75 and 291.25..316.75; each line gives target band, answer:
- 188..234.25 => 0.057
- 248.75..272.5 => 0.033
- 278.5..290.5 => -0.061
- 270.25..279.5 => -0.002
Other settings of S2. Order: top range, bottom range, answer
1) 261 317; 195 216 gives 1.12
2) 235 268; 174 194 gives 1.04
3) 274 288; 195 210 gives 1.15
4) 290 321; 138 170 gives 1.18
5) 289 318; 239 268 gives 1.10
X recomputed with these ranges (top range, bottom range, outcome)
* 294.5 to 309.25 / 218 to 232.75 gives 1.22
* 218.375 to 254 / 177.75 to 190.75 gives 0.96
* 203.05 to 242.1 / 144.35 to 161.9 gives 0.99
